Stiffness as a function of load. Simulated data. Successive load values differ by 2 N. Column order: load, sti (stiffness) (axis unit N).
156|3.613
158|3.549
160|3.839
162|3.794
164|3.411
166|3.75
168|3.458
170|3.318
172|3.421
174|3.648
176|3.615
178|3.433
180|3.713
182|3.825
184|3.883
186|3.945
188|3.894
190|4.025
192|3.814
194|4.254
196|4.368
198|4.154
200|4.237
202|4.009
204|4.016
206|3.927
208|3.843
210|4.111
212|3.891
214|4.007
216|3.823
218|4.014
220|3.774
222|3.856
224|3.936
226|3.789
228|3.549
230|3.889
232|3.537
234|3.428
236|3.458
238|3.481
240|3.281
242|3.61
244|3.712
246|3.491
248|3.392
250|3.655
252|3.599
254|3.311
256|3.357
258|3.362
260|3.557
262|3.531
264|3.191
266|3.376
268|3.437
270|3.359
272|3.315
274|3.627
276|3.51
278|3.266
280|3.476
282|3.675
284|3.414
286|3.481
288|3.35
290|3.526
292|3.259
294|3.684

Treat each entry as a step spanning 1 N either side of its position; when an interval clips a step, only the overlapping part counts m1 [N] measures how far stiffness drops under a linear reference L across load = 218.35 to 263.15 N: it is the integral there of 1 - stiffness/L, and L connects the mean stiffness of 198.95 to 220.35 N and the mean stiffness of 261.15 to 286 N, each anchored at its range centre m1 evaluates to 1.64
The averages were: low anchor 3.97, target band 3.58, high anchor 3.43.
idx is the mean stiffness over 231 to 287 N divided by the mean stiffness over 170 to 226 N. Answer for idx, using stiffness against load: 0.89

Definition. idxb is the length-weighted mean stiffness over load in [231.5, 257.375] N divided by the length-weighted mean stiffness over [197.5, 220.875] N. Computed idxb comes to 0.87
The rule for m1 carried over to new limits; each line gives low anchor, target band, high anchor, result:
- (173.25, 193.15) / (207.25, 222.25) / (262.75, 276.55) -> -1.1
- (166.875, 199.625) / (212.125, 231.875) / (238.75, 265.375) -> -1.2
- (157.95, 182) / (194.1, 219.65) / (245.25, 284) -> -3.6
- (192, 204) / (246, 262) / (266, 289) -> 0.8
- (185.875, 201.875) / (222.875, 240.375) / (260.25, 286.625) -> 0.8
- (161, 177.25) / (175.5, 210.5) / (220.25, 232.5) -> -3.0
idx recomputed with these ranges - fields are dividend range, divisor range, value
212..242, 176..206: 0.94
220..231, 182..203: 0.94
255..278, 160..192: 0.93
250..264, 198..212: 0.86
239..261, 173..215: 0.89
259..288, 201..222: 0.87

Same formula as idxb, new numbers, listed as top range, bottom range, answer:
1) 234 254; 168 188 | 0.96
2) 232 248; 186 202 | 0.85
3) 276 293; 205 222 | 0.88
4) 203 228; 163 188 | 1.07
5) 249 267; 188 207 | 0.84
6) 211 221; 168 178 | 1.12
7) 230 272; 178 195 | 0.89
